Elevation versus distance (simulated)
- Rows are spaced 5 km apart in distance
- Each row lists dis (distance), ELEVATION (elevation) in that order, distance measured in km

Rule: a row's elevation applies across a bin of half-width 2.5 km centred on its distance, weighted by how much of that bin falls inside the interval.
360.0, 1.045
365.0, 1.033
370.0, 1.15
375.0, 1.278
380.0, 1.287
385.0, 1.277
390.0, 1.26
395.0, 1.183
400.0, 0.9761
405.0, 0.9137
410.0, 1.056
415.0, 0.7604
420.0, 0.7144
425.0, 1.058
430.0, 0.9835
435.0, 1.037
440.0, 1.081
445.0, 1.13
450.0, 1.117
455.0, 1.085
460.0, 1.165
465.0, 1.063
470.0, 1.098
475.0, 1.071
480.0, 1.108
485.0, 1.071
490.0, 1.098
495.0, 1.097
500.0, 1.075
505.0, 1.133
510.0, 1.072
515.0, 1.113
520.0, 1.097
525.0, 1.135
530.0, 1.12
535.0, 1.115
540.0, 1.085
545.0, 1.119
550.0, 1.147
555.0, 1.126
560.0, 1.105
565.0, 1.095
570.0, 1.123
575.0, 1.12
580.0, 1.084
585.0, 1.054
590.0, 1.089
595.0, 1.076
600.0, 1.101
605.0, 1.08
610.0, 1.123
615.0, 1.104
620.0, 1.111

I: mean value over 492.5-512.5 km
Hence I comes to 1.09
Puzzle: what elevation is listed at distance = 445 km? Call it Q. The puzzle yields 1.13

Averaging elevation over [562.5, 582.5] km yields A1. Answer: 1.11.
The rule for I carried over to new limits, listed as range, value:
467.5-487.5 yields 1.09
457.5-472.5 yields 1.11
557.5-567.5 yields 1.1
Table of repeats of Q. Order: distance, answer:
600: 1.101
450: 1.117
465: 1.063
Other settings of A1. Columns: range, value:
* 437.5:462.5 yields 1.12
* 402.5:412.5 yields 0.985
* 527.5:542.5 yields 1.11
